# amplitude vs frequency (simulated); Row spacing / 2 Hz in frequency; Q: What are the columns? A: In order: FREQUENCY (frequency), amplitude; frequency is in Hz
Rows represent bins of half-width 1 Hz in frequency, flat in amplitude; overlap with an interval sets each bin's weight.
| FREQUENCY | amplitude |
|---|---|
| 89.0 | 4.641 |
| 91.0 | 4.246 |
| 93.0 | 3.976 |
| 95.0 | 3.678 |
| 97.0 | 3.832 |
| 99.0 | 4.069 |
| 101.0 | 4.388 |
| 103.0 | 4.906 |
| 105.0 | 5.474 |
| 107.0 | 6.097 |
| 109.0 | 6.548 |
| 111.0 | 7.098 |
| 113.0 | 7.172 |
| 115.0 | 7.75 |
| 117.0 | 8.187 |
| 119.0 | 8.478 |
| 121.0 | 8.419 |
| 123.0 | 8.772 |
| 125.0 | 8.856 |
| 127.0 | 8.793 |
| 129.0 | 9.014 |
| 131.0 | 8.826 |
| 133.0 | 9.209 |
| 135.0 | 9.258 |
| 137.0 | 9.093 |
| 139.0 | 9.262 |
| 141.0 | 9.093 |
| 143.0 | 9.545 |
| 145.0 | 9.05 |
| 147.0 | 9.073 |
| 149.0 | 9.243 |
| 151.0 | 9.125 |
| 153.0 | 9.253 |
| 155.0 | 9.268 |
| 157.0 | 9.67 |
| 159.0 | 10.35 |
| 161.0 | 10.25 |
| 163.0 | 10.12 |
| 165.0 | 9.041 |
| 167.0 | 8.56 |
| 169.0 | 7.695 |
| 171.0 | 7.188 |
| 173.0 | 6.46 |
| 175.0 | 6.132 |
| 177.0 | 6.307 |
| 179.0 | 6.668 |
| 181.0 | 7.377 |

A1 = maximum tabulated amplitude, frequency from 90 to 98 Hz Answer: 4.246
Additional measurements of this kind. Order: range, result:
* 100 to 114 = 7.172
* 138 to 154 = 9.545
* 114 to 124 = 8.772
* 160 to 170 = 10.25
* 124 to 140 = 9.262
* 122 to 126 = 8.856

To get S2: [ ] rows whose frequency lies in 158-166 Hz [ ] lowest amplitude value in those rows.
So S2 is 9.041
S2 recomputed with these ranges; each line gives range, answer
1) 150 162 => 9.125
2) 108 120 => 6.548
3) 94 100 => 3.678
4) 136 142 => 9.093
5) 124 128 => 8.793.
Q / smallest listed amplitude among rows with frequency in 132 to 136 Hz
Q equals 9.209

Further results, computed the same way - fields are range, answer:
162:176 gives 6.132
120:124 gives 8.419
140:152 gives 9.05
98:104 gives 4.069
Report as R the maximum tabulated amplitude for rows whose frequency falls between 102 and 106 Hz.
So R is 5.474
